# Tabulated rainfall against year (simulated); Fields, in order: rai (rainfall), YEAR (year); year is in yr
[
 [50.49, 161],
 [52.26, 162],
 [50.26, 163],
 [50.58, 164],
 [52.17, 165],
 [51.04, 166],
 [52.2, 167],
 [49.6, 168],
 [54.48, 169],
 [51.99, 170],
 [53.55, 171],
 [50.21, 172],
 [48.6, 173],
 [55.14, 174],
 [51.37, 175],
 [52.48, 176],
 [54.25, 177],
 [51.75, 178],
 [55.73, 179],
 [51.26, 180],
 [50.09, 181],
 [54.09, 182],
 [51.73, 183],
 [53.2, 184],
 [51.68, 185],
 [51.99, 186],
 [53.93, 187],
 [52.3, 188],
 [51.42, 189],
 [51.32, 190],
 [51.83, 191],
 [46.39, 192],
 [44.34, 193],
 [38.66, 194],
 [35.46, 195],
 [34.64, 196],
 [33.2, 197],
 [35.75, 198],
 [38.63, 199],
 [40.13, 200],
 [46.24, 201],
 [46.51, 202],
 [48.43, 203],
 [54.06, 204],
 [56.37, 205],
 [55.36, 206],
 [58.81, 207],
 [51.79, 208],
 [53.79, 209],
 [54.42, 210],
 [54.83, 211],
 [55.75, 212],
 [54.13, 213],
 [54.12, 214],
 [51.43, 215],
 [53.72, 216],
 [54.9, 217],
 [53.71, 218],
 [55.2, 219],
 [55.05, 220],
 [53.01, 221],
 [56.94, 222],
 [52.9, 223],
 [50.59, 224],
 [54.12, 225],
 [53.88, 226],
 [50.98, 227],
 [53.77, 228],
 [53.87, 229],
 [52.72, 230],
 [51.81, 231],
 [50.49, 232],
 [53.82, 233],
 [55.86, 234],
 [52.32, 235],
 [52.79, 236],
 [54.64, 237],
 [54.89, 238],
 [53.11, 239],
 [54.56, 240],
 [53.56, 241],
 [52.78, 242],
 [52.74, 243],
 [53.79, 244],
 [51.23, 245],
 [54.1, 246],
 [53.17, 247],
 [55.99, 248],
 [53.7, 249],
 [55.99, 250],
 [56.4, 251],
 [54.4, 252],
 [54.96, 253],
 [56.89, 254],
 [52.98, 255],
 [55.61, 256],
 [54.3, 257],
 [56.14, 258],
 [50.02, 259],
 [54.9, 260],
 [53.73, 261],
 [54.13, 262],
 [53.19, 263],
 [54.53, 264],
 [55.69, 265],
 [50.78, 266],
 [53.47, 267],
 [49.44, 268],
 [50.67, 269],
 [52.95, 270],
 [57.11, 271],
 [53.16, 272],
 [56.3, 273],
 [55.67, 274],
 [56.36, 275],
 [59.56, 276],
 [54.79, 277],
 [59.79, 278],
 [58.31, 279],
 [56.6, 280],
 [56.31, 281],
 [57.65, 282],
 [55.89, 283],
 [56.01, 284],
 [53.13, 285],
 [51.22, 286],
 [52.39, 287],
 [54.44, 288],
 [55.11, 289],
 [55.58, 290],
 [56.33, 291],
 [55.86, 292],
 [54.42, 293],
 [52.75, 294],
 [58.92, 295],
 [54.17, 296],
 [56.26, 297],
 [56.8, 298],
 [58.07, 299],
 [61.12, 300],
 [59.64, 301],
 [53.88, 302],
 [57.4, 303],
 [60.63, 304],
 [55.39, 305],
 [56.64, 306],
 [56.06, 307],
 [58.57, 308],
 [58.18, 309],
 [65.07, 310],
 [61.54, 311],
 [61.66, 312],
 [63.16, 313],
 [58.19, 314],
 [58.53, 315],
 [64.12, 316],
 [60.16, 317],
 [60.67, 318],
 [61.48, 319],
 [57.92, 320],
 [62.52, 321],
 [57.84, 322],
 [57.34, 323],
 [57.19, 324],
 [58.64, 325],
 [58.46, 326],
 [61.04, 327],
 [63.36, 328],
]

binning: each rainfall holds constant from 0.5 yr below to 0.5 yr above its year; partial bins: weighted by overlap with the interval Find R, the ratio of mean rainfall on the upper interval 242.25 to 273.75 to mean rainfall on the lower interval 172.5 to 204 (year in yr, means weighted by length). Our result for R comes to 1.1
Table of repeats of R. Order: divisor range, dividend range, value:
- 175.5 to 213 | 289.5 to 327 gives 1.18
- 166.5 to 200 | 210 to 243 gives 1.10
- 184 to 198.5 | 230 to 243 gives 1.17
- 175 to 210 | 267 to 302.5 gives 1.14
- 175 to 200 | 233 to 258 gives 1.14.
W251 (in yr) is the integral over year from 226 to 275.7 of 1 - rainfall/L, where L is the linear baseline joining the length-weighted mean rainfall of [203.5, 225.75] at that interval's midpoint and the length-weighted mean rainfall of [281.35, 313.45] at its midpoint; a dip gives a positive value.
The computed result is 1.5 yr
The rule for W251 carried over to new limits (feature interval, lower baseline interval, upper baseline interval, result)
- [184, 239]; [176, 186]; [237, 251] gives 2.57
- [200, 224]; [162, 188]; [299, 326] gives 0.39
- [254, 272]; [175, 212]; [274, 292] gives 0.25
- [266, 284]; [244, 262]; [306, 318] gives 0.38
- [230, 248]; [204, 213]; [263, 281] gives 0.55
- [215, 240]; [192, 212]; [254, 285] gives -1.91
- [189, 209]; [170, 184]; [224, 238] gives 2.52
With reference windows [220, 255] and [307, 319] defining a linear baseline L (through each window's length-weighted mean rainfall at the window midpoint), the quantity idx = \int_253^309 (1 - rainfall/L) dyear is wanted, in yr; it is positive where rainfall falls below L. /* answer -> 2.25 yr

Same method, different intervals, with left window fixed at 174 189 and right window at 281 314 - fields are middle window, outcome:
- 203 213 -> -0.2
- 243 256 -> 0.2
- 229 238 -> 0.2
